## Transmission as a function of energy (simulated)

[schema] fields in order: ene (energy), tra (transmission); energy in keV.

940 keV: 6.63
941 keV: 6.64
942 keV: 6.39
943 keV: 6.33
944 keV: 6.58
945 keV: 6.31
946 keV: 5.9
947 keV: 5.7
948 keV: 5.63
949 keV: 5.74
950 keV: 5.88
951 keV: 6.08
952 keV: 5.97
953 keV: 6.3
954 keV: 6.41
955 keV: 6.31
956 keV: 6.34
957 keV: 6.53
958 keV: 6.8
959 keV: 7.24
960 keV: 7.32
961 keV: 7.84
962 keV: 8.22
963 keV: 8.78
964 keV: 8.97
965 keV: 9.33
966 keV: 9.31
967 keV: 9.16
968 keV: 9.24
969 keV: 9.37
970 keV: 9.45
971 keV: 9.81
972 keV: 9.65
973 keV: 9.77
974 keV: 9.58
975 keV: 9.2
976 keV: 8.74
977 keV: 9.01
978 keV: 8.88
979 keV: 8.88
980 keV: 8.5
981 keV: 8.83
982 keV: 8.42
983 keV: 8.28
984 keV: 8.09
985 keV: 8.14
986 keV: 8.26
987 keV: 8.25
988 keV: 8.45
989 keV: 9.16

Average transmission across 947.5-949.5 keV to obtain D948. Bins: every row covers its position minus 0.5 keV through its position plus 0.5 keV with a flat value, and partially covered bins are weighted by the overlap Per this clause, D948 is 5.69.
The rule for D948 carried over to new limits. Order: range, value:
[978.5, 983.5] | 8.58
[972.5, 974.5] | 9.68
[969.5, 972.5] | 9.64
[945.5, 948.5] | 5.74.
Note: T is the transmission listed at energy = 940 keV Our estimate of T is 6.63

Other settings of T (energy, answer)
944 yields 6.58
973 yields 9.77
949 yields 5.74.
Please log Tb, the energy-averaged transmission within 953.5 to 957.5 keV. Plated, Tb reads 6.4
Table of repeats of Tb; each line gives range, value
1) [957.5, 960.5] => 7.12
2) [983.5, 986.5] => 8.16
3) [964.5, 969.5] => 9.28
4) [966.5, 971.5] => 9.41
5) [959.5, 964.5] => 8.23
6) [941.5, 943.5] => 6.36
